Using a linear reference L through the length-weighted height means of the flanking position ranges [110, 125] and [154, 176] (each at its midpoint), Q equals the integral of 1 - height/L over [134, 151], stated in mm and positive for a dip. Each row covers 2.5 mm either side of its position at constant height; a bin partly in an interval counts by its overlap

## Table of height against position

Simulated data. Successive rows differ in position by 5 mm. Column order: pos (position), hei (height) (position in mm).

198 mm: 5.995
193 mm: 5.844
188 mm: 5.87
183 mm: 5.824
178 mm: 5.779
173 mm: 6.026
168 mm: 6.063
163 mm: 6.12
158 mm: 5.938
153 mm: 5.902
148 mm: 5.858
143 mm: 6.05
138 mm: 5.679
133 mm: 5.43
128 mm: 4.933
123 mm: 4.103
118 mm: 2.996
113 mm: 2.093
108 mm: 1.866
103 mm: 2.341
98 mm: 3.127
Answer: -4.7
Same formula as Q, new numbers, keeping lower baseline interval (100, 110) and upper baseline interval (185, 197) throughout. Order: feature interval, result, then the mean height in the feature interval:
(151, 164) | -4.53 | 5.97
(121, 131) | -4.89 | 4.58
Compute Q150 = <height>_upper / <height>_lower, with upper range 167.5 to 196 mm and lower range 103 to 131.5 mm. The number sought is 1.8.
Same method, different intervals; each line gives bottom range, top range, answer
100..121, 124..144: 2.25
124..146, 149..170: 1.10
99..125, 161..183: 2.23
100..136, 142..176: 1.75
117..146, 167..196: 1.18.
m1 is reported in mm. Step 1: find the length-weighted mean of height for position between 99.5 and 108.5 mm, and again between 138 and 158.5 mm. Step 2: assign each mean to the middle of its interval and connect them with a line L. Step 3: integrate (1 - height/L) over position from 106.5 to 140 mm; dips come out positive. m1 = 0.7 mm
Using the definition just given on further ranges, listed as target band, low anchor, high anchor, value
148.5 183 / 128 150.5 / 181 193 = -1.1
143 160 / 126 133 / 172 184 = -1.5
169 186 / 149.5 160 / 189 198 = 0.0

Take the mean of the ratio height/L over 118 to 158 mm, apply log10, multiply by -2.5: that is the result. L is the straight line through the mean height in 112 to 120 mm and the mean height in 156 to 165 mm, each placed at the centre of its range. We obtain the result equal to -0.24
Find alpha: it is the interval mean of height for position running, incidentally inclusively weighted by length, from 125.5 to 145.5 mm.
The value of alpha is 5.52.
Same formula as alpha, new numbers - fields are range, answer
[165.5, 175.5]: 6.04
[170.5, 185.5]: 5.88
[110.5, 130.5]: 3.53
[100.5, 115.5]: 2.1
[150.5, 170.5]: 6.01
